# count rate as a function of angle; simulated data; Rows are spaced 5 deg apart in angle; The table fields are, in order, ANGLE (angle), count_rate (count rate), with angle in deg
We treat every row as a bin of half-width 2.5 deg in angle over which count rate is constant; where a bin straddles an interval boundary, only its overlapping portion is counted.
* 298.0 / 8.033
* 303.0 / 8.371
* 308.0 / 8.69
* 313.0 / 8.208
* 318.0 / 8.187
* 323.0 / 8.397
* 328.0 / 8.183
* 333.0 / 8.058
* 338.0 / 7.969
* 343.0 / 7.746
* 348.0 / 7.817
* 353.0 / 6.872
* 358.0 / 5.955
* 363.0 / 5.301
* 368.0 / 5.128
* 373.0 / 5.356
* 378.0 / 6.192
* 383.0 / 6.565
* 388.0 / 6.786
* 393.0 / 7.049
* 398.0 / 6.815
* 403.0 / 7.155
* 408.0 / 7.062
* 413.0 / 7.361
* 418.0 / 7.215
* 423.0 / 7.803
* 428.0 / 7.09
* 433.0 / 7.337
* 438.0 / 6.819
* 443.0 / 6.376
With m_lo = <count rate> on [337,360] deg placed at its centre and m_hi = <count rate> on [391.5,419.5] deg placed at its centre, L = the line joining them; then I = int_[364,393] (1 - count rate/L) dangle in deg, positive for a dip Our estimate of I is 4.5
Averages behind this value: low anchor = 7.25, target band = 6.06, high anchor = 7.11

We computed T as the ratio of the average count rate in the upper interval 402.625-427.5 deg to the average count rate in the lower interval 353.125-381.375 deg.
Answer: 1.3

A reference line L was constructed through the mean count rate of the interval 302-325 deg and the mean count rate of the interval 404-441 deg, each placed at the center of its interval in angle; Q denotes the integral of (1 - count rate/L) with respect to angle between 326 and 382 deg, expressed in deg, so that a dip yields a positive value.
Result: 8.5 deg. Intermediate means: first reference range 8.37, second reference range 7.23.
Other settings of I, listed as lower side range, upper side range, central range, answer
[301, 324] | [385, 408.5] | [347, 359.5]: 1.4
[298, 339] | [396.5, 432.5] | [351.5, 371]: 5.1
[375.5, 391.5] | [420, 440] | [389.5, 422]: -1.1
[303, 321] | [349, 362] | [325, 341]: -1.4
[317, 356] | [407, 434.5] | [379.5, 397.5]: 1.8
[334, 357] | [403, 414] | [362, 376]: 4.0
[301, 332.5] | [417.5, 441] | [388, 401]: 1.1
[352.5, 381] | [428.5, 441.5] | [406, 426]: -2.1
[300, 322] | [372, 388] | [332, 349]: -1.0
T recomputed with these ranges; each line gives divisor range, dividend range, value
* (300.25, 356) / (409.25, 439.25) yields 0.91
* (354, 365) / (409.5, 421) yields 1.25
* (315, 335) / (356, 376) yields 0.66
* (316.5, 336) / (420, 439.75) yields 0.89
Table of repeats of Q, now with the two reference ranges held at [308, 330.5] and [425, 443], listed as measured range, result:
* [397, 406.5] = 0.4 deg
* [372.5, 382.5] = 2.1 deg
